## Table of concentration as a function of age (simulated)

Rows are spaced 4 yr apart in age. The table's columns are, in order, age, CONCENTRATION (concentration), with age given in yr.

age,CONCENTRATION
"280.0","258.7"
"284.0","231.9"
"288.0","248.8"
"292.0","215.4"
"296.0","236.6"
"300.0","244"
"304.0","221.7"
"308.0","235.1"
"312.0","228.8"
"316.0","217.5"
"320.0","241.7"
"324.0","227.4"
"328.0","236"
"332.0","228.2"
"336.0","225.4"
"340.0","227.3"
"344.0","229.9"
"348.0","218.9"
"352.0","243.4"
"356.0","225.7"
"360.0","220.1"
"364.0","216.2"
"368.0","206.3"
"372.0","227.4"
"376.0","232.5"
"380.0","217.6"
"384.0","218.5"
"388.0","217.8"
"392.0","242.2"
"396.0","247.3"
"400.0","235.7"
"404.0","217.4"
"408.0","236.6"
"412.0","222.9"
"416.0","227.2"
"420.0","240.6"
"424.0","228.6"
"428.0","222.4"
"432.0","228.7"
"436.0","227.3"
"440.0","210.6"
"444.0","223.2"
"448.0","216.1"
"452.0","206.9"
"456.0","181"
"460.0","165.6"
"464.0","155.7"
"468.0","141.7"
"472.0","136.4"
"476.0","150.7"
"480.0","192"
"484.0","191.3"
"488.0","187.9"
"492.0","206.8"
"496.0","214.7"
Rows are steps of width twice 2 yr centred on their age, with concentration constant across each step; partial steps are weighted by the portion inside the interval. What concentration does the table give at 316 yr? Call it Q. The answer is 217.5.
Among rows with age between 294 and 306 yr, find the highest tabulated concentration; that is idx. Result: 244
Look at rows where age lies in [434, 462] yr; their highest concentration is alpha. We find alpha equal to 227.3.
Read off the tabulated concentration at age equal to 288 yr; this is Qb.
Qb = 248.8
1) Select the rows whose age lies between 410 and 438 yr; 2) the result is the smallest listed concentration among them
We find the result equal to 222.4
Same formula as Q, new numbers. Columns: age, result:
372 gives 227.4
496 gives 214.7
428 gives 222.4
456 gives 181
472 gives 136.4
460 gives 165.6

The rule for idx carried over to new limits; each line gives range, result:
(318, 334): 241.7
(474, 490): 192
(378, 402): 247.3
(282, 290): 248.8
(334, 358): 243.4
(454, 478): 181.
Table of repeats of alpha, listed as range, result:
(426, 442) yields 228.7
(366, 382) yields 232.5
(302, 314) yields 235.1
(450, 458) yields 206.9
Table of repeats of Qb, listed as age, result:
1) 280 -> 258.7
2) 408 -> 236.6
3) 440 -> 210.6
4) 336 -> 225.4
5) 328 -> 236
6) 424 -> 228.6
